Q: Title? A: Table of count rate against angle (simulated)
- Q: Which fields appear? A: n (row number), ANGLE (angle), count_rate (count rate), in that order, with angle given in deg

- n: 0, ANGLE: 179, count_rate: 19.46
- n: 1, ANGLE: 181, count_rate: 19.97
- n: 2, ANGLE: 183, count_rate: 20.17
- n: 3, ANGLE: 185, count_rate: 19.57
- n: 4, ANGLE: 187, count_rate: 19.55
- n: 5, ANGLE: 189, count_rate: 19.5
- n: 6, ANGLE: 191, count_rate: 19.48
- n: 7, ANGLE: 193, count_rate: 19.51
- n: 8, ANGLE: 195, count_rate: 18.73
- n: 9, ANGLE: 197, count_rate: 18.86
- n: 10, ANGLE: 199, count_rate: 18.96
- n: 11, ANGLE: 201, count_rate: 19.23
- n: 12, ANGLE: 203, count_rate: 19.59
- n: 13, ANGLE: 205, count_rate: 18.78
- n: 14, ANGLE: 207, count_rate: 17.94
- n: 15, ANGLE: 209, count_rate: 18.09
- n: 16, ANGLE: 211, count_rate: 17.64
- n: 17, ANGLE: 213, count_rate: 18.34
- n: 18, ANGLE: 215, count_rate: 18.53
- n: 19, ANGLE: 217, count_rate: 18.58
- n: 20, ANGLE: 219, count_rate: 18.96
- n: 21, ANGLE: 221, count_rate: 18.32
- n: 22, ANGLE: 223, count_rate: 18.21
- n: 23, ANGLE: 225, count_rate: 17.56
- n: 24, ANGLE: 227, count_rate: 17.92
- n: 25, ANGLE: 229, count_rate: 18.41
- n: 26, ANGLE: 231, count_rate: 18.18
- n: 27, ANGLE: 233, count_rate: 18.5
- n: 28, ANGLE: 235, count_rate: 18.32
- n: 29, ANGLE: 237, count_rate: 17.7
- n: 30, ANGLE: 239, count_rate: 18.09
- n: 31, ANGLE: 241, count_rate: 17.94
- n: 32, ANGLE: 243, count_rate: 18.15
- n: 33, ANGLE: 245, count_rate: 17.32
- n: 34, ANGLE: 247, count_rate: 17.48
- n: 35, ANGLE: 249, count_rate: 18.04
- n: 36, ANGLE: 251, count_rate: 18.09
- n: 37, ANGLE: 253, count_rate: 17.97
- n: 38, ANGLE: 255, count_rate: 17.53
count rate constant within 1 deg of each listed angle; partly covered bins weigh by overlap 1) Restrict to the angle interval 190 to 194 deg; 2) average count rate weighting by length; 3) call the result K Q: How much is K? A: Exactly 19.5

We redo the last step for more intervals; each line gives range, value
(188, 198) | 19.2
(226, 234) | 18.3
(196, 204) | 19.2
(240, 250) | 17.8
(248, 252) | 18.1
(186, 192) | 19.5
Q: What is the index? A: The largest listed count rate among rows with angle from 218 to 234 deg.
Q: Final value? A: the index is 18.96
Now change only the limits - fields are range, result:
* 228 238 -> 18.5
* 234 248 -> 18.32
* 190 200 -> 19.51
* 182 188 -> 20.17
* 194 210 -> 19.59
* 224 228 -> 17.92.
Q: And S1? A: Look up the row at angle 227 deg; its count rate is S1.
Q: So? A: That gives 17.92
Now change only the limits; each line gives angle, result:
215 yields 18.53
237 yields 17.7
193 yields 19.51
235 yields 18.32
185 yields 19.57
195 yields 18.73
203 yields 19.59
